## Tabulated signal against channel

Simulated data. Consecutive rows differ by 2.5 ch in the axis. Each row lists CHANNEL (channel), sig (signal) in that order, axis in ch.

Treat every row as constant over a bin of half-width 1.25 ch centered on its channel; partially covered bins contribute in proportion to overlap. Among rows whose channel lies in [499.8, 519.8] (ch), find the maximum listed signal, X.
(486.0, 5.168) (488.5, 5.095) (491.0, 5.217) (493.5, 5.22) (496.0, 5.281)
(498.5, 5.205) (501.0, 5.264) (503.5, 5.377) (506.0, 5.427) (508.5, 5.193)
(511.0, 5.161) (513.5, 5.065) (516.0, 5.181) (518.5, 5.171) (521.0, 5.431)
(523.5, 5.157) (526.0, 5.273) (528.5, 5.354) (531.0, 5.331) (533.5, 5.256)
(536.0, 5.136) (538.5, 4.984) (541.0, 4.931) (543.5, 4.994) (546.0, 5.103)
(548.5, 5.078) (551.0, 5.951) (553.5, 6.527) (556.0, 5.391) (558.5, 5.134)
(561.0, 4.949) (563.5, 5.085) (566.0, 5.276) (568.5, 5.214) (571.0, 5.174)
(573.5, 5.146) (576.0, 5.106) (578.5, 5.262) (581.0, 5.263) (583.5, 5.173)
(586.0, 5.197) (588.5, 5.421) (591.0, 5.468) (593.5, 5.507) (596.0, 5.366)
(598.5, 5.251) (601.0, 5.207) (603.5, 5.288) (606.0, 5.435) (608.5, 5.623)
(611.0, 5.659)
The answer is 5.427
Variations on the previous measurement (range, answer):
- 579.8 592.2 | 5.468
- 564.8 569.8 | 5.276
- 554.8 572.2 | 5.391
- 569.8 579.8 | 5.262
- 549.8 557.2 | 6.527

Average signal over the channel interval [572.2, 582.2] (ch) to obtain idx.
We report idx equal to 5.19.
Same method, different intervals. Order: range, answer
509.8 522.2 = 5.2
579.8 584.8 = 5.22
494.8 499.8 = 5.24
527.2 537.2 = 5.27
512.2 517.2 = 5.12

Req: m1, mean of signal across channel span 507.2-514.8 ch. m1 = 5.14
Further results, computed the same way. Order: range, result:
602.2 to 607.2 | 5.36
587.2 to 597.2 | 5.44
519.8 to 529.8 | 5.3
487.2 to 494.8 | 5.18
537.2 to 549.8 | 5.02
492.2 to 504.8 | 5.27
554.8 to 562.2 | 5.16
